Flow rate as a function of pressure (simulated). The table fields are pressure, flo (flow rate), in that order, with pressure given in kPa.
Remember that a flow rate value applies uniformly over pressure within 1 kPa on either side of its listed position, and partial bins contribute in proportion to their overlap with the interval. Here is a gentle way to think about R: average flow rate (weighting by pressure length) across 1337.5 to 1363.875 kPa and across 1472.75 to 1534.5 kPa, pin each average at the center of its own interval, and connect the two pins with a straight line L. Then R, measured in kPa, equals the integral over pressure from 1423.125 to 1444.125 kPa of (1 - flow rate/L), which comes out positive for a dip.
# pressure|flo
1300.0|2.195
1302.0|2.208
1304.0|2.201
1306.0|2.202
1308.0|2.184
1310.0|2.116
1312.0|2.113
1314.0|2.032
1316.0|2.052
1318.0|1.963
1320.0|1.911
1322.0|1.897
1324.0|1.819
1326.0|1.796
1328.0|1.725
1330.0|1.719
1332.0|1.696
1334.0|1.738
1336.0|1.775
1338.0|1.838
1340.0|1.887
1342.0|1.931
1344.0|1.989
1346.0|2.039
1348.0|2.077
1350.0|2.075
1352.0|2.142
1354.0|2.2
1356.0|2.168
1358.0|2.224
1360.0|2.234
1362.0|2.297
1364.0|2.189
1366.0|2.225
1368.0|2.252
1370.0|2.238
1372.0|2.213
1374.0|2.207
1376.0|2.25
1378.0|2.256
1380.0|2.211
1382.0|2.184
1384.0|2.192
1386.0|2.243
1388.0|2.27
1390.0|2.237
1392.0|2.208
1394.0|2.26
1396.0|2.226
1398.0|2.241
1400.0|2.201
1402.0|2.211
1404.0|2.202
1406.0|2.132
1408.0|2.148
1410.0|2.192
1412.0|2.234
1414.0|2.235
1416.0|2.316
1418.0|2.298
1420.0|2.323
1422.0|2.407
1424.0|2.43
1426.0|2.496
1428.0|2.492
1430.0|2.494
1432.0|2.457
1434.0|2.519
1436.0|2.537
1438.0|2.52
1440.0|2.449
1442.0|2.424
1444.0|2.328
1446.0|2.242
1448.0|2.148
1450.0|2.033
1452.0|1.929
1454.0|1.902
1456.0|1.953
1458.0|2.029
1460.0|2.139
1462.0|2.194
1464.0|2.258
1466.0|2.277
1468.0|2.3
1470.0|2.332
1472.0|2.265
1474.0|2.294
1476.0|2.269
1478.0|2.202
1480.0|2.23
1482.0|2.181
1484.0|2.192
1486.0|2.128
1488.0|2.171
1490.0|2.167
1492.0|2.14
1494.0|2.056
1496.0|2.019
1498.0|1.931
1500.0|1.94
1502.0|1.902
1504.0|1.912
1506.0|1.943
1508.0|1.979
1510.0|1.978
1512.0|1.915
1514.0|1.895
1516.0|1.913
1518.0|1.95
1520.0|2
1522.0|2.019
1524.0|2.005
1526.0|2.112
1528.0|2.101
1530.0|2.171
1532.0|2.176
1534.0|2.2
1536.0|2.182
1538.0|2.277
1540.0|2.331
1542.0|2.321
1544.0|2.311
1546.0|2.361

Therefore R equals -4.0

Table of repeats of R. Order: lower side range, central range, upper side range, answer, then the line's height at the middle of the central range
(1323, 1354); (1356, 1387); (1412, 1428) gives -2.2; 2.08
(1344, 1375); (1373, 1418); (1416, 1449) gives 1.3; 2.29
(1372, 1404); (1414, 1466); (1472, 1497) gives -2.2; 2.2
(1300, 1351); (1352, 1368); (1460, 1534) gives -1.8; 1.99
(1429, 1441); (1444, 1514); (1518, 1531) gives 5.4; 2.28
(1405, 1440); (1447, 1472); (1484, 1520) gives 0.7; 2.2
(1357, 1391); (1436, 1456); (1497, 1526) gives -1.3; 2.09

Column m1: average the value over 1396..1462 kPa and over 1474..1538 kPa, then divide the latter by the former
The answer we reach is 0.91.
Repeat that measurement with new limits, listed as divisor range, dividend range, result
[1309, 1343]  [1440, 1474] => 1.16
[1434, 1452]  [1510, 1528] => 0.85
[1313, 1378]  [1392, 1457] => 1.12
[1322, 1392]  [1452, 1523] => 1.00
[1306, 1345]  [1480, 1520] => 1.06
